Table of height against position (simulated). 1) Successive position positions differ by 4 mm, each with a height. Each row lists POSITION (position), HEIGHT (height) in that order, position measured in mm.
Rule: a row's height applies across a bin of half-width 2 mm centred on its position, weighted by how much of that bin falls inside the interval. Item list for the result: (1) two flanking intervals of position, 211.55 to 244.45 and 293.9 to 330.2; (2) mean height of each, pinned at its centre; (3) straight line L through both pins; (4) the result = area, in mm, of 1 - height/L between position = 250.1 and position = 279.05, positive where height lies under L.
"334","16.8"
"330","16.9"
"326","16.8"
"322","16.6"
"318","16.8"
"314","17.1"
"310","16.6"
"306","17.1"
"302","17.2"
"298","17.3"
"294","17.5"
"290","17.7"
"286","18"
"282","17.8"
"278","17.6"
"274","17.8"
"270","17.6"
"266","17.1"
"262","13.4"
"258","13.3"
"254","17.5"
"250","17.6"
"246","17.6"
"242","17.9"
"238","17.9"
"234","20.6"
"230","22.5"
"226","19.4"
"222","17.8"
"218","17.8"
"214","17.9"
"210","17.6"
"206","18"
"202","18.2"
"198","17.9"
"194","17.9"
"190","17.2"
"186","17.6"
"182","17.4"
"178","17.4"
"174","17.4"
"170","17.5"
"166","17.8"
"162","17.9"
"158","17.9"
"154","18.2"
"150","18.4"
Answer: 2.7 mm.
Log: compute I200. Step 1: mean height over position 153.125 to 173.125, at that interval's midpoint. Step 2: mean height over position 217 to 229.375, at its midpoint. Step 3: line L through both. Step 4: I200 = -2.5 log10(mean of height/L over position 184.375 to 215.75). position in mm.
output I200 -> 0.04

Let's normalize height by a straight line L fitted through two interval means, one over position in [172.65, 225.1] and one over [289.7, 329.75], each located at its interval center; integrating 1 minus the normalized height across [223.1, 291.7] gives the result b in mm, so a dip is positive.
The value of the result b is -1.4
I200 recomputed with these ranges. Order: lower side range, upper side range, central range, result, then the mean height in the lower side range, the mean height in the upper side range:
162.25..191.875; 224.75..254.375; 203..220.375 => 0.03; 17.5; 18.9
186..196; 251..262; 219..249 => -0.18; 17.6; 15.2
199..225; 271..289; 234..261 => 0.05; 17.9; 17.8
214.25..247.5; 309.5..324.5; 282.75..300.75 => -0.01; 18.9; 16.8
